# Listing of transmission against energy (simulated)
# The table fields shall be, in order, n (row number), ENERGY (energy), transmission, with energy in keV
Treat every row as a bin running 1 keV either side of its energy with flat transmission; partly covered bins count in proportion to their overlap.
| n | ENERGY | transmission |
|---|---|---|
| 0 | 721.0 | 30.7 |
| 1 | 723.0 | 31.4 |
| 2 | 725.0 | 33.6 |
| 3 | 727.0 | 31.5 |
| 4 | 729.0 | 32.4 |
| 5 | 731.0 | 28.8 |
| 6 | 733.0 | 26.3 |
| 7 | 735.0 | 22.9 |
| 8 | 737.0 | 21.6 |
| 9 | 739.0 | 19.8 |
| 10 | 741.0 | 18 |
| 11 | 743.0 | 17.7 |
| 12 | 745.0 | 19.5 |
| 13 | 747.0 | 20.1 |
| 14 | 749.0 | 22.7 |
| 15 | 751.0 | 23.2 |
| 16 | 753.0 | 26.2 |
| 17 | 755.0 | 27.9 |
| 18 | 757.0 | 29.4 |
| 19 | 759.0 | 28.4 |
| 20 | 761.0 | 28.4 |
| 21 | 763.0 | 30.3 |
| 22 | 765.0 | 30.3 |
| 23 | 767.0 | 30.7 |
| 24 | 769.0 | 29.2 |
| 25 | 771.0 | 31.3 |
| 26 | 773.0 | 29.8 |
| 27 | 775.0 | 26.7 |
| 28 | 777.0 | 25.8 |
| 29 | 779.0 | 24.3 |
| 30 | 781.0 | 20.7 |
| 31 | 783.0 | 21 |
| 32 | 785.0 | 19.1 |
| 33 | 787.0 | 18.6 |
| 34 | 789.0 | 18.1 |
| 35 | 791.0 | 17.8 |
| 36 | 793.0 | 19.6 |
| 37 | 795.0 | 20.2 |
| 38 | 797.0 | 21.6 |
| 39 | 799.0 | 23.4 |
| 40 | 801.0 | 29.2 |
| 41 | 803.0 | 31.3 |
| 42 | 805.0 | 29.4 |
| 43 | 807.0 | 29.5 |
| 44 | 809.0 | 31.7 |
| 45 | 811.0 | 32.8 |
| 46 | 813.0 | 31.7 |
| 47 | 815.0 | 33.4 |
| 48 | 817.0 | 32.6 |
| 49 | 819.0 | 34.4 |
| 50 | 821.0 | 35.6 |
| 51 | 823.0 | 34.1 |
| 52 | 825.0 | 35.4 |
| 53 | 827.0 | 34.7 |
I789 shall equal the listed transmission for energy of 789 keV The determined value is 18.1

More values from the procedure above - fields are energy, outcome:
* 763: 30.3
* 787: 18.6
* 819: 34.4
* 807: 29.5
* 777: 25.8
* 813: 31.7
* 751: 23.2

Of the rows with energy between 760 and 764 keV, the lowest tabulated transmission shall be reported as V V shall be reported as 28.4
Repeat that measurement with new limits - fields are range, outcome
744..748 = 19.5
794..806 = 20.2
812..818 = 31.7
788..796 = 17.8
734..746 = 17.7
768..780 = 24.3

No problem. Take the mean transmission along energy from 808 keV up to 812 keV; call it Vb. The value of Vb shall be 32.2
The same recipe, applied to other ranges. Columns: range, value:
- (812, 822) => 33.5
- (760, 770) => 29.8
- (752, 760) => 28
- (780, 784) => 20.9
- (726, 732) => 30.9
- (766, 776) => 29.5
